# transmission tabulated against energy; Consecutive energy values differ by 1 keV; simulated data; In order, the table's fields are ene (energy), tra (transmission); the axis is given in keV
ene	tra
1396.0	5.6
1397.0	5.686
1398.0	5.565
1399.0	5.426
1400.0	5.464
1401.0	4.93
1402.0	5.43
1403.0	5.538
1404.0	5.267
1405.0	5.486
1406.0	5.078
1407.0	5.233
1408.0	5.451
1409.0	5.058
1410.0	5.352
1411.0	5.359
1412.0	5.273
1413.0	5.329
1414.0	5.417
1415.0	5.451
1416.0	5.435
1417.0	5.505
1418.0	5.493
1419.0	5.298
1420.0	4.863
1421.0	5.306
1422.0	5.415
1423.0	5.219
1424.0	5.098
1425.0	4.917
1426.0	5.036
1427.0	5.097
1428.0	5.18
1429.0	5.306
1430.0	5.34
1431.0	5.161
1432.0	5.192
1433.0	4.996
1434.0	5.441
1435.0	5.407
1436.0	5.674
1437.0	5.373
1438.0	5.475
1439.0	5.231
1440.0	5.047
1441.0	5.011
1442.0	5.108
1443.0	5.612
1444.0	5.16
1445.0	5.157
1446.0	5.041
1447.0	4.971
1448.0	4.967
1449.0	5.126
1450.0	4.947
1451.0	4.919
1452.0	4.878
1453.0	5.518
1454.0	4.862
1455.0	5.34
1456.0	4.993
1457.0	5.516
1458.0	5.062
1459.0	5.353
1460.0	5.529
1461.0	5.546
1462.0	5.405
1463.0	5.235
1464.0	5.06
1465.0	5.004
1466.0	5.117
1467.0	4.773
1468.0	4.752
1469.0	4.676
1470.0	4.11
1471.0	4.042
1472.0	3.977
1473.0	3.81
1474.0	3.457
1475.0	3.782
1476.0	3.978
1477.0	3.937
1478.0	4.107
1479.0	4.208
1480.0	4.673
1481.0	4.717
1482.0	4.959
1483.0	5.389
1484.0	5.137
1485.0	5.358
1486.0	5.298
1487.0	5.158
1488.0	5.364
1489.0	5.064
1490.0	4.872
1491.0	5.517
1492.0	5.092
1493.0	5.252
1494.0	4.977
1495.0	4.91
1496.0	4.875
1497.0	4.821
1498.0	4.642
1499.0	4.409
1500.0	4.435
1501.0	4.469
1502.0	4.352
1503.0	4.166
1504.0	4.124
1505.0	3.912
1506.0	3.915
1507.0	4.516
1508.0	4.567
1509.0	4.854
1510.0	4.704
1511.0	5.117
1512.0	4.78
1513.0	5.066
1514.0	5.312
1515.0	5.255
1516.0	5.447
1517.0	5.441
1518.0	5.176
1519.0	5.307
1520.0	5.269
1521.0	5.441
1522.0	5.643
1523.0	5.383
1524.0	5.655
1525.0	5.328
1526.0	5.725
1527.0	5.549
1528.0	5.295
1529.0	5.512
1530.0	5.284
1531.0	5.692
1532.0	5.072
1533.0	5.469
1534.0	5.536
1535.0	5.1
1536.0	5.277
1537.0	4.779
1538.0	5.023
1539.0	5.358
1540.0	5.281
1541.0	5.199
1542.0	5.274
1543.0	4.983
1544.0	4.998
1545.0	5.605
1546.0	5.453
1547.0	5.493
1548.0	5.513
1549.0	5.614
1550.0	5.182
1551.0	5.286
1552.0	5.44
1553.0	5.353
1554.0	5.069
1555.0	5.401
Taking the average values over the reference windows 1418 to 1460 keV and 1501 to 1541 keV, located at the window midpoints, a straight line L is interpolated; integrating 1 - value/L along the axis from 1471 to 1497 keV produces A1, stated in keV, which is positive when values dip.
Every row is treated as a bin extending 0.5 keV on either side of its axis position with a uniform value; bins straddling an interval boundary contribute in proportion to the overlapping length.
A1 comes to 2.18 keV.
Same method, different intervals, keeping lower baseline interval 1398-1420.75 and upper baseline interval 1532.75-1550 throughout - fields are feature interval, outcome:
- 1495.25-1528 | 2.25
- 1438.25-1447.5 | 0.28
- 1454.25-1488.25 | 3.35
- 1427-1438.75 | 0.02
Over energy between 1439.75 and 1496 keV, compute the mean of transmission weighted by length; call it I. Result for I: 4.91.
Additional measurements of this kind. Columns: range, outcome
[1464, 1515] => 4.66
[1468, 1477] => 4.02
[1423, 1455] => 5.17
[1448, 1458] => 5.11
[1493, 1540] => 5.03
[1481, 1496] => 5.14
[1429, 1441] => 5.29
